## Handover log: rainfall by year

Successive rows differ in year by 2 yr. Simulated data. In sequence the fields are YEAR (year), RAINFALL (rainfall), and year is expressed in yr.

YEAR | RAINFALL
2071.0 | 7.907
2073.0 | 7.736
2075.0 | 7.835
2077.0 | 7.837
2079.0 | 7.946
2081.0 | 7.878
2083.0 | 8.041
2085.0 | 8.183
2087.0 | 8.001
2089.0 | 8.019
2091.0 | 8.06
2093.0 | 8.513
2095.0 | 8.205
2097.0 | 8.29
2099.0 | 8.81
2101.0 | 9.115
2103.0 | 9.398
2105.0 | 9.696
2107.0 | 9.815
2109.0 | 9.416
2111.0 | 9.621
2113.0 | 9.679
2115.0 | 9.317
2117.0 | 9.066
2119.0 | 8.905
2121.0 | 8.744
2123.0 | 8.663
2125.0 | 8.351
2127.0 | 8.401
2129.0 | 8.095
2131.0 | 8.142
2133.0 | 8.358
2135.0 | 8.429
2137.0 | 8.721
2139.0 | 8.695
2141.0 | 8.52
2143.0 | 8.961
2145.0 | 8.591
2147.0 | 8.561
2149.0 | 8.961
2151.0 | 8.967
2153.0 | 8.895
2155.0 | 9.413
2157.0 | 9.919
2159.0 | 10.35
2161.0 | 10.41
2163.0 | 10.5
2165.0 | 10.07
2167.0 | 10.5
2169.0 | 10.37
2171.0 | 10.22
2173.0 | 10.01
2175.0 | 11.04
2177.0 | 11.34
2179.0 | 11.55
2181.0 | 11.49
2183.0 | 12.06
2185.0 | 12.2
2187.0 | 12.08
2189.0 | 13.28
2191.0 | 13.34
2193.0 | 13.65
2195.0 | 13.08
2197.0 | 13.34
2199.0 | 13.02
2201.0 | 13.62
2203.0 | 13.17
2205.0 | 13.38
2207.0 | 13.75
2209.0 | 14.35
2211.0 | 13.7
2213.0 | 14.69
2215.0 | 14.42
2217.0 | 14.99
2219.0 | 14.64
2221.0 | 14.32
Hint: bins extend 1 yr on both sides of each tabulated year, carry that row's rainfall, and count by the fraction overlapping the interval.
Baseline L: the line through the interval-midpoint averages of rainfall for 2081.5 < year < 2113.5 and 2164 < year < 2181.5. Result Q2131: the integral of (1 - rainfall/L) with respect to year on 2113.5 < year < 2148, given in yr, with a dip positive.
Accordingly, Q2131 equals 3.5 yr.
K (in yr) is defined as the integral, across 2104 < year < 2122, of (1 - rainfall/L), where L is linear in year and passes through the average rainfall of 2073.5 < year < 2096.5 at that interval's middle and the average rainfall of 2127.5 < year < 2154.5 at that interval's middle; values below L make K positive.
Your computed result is -2.2 yr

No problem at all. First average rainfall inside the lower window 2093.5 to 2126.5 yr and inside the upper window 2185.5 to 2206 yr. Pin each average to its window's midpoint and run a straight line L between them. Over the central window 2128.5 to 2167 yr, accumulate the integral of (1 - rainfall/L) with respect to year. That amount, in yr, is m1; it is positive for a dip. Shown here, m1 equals 6.19 yr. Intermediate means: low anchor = 9.05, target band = 9.13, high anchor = 13.2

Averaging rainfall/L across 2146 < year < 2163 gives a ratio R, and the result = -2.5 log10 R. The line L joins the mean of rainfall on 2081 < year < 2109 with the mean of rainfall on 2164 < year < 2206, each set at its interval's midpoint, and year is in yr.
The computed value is 0.15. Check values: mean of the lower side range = 8.63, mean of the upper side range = 12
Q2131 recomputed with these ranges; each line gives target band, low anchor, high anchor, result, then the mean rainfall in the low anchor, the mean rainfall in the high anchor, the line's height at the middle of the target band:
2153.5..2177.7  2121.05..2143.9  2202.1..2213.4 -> 1.2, 8.49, 13.8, 10.8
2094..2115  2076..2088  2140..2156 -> -2.3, 7.98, 8.86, 8.28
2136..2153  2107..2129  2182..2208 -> 2.7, 9.01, 13.1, 10.4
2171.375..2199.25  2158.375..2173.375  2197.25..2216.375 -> -0.5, 10.3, 13.8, 12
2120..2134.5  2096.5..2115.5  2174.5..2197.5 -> 2.5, 9.34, 12.4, 10.1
